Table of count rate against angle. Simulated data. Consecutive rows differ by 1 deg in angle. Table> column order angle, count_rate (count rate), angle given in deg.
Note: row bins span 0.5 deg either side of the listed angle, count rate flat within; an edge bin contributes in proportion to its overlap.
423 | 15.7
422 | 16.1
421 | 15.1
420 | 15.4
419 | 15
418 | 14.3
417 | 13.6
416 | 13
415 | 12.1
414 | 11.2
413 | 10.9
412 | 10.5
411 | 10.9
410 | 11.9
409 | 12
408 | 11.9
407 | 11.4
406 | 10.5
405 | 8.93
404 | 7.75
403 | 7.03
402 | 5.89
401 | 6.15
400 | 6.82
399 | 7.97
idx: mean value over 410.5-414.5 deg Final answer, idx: 10.9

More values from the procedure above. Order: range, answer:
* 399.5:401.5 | 6.49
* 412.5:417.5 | 12.2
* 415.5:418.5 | 13.6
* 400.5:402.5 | 6.02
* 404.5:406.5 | 9.71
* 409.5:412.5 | 11.1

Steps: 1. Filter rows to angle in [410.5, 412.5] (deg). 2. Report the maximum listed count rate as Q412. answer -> 10.9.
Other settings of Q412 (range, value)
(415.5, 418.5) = 14.3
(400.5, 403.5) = 7.03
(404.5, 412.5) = 12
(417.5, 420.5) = 15.4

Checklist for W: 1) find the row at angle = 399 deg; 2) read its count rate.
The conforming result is 7.97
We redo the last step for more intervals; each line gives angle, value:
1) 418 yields 14.3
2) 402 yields 5.89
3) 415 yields 12.1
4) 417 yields 13.6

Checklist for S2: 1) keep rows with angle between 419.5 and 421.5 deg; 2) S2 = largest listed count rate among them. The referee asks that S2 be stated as 15.4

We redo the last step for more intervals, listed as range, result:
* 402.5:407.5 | 11.4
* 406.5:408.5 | 11.9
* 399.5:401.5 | 6.82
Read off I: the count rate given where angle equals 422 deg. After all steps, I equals 16.1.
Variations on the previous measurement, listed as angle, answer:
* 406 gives 10.5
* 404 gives 7.75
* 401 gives 6.15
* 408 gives 11.9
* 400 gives 6.82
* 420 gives 15.4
